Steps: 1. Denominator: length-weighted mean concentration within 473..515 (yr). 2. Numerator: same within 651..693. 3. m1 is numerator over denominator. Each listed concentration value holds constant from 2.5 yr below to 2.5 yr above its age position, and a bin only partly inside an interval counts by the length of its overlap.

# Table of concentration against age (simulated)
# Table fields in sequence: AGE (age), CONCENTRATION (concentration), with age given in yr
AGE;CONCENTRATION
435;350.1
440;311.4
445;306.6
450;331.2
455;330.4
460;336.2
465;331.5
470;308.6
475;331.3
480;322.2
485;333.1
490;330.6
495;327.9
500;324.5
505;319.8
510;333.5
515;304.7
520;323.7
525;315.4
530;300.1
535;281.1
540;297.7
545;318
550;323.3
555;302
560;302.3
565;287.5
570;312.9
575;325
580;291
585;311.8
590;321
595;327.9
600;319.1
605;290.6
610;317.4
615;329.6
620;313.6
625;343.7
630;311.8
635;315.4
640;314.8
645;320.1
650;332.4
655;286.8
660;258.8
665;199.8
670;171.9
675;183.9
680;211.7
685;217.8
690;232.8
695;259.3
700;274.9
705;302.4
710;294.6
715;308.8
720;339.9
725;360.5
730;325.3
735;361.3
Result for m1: 0.7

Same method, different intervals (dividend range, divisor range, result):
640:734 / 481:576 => 0.87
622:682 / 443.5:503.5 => 0.83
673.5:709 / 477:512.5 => 0.75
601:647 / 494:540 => 1.01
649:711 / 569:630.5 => 0.77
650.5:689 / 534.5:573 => 0.74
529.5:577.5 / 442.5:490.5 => 0.94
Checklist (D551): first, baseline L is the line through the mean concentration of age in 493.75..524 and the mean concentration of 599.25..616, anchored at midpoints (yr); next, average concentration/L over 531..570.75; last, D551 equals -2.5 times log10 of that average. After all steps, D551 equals 0.053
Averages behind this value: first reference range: 322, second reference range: 312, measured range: 303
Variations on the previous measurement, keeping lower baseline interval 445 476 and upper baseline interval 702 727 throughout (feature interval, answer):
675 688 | 0.46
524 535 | 0.08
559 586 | 0.06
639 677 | 0.24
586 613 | 0.02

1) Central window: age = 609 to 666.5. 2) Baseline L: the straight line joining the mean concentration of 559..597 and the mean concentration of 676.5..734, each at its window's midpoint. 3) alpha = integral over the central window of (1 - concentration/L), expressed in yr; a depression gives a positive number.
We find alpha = -1.3 yr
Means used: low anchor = 310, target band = 305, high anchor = 285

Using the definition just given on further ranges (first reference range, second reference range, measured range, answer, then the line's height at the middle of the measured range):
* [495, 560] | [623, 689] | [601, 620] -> -2.11 yr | 282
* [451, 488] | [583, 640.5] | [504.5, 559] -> 2.25 yr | 324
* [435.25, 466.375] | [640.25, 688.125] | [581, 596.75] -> -2.47 yr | 274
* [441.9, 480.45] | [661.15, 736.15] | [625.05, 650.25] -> -3.36 yr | 282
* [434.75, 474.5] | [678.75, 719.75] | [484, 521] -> -1.27 yr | 314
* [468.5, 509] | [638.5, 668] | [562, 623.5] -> -3.00 yr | 298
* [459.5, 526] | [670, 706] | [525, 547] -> 0.25 yr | 304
